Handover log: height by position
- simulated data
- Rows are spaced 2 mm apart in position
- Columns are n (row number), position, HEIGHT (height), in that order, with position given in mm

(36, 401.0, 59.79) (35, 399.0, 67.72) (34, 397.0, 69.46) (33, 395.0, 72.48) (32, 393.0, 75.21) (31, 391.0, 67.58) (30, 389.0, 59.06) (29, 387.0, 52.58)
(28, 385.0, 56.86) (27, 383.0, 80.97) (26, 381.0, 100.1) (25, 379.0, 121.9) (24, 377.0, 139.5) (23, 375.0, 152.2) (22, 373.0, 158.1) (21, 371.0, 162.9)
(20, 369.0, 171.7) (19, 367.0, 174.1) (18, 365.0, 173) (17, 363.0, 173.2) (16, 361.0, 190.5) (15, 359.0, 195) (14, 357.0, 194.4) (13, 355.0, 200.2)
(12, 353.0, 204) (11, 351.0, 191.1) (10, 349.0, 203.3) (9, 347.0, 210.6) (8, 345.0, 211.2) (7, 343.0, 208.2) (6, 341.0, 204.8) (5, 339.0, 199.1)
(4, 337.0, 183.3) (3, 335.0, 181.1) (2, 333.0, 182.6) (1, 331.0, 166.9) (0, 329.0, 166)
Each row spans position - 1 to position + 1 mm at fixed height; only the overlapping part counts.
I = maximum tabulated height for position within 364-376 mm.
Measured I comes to 174.1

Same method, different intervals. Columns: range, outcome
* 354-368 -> 200.2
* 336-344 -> 208.2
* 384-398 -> 75.21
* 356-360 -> 195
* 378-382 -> 121.9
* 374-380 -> 152.2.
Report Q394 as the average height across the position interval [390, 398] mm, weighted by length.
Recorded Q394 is 71.2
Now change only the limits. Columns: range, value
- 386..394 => 63.6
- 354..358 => 197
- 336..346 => 201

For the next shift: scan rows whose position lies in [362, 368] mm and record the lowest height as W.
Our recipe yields 173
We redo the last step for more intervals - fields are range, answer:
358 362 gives 190.5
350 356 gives 191.1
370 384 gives 80.97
